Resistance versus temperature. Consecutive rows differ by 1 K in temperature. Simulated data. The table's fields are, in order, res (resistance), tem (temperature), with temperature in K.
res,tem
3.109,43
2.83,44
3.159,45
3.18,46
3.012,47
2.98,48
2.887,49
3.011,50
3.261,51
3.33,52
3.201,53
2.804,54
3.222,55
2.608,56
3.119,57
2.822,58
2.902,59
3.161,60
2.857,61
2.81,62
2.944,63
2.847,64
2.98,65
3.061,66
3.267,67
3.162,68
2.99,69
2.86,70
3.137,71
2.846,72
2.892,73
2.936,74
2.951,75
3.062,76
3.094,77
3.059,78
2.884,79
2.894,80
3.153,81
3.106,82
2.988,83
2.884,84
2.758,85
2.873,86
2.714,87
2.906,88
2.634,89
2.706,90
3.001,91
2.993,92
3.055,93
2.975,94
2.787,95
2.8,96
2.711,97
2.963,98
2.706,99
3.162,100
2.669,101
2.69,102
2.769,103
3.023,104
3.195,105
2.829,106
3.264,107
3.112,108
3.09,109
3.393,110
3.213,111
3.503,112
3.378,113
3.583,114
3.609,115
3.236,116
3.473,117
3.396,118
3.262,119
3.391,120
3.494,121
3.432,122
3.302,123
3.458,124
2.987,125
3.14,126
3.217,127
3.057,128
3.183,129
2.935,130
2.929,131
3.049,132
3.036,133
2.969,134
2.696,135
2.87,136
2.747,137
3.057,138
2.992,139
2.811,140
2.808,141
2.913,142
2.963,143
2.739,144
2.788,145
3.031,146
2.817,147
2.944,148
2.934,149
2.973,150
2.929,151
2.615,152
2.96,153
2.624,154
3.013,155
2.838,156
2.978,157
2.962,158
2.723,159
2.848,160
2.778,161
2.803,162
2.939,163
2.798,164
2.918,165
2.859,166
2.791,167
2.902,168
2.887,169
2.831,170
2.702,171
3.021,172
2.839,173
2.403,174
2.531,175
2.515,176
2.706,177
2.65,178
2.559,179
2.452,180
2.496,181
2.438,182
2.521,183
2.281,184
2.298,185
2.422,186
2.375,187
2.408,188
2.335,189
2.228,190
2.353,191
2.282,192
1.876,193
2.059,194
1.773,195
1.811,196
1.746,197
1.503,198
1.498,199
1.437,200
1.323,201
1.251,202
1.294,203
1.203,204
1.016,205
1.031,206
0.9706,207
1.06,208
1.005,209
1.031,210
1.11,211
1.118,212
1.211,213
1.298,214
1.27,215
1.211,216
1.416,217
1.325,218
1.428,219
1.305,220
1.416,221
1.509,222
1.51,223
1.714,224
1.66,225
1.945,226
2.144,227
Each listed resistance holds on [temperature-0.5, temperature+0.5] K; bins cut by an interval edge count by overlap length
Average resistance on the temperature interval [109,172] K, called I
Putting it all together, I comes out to 3.02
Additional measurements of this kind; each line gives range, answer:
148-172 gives 2.86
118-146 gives 3.05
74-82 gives 3.01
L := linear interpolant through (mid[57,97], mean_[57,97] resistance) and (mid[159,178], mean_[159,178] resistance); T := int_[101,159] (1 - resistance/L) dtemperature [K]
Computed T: -4.3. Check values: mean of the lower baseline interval 2.94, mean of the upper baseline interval 2.78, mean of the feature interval 3.06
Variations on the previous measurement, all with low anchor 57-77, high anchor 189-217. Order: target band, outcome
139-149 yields -3.6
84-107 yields -1.8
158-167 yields -4.4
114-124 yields -4.2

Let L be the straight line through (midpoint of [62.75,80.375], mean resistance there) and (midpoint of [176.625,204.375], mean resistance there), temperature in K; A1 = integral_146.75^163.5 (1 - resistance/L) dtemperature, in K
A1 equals -3.79 K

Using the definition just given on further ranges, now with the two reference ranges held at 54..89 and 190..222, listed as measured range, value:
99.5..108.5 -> -1.3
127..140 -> -4.1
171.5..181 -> -4.6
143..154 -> -4.2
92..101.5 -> -0.7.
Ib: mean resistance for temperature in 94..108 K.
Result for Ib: 2.9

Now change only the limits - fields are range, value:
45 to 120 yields 3.02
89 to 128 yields 3.12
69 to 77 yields 2.97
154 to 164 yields 2.86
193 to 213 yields 1.34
